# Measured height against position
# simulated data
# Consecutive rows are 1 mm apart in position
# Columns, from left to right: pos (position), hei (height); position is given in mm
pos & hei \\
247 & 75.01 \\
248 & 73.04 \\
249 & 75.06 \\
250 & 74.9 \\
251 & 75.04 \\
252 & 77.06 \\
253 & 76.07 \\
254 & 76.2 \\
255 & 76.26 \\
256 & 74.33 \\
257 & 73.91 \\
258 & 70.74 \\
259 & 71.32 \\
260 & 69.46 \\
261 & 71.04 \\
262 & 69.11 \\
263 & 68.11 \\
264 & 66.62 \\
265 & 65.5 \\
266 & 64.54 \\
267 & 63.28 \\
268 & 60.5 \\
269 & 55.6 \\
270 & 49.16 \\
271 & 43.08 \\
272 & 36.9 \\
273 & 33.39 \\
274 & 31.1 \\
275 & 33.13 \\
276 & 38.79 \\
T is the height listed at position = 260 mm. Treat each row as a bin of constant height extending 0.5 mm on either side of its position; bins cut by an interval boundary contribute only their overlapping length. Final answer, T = 69.46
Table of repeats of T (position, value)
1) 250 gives 74.9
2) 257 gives 73.91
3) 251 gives 75.04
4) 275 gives 33.13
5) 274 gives 31.1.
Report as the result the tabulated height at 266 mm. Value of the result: 64.54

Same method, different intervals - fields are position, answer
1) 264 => 66.62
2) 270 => 49.16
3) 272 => 36.9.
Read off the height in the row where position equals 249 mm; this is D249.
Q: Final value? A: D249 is 75.06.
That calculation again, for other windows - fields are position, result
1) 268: 60.5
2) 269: 55.6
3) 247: 75.01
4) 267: 63.28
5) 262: 69.11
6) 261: 71.04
